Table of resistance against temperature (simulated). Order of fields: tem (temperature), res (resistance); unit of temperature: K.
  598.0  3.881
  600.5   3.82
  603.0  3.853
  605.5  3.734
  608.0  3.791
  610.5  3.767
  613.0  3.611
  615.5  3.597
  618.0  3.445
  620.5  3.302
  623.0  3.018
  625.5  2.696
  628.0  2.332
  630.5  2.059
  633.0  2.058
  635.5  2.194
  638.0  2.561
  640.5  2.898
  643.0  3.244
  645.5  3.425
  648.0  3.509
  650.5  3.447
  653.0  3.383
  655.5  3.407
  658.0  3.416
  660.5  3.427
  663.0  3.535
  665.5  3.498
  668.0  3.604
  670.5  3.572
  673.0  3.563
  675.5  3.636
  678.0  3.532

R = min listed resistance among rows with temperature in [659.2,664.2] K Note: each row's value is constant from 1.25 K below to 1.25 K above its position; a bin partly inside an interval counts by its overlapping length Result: 3.427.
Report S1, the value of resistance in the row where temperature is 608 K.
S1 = 3.791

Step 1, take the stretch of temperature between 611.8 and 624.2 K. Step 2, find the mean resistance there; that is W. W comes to 3.4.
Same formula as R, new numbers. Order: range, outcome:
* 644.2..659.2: 3.383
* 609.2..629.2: 2.332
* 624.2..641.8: 2.058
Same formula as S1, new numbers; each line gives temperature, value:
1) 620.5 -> 3.302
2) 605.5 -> 3.734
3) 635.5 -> 2.194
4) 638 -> 2.561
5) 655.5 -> 3.407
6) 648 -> 3.509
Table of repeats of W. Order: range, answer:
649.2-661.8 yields 3.42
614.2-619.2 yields 3.52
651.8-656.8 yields 3.4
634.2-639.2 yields 2.37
